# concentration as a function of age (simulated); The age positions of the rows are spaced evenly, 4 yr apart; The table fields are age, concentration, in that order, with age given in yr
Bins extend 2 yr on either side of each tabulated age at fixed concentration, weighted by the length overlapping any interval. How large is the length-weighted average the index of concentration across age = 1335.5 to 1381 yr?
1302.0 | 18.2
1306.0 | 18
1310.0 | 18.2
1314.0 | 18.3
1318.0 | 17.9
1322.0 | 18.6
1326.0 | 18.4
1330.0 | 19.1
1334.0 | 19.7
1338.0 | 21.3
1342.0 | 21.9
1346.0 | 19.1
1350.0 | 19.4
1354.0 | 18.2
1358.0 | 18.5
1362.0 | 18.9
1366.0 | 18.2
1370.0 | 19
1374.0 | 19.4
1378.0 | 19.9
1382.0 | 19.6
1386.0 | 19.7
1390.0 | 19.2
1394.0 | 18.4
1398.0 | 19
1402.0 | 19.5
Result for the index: 19.4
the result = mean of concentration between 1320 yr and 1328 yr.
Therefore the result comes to 18.5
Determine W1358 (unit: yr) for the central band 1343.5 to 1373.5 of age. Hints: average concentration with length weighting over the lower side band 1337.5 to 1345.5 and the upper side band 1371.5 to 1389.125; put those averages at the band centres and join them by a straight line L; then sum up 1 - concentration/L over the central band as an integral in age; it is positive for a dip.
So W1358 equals 2.41 yr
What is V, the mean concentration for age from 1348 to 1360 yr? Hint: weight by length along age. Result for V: 18.7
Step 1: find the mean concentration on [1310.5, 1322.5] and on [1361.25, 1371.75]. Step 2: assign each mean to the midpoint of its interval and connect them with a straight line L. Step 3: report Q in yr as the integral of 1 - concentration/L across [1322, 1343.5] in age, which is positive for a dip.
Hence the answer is -1.79 yr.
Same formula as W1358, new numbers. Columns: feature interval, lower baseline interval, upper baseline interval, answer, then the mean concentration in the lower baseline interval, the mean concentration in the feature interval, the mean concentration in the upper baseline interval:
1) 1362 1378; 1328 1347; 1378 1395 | 0.54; 20.3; 19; 19.4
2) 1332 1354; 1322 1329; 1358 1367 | -1.81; 18.6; 20.1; 18.6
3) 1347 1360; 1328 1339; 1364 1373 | 0.33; 19.9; 18.7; 18.7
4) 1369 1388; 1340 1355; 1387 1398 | -0.37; 19.7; 19.5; 18.9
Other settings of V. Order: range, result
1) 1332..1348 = 20.5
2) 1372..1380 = 19.6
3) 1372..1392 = 19.6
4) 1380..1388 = 19.6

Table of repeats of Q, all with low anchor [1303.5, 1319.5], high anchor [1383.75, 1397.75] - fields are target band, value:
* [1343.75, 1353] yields -0.32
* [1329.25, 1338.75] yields -0.83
